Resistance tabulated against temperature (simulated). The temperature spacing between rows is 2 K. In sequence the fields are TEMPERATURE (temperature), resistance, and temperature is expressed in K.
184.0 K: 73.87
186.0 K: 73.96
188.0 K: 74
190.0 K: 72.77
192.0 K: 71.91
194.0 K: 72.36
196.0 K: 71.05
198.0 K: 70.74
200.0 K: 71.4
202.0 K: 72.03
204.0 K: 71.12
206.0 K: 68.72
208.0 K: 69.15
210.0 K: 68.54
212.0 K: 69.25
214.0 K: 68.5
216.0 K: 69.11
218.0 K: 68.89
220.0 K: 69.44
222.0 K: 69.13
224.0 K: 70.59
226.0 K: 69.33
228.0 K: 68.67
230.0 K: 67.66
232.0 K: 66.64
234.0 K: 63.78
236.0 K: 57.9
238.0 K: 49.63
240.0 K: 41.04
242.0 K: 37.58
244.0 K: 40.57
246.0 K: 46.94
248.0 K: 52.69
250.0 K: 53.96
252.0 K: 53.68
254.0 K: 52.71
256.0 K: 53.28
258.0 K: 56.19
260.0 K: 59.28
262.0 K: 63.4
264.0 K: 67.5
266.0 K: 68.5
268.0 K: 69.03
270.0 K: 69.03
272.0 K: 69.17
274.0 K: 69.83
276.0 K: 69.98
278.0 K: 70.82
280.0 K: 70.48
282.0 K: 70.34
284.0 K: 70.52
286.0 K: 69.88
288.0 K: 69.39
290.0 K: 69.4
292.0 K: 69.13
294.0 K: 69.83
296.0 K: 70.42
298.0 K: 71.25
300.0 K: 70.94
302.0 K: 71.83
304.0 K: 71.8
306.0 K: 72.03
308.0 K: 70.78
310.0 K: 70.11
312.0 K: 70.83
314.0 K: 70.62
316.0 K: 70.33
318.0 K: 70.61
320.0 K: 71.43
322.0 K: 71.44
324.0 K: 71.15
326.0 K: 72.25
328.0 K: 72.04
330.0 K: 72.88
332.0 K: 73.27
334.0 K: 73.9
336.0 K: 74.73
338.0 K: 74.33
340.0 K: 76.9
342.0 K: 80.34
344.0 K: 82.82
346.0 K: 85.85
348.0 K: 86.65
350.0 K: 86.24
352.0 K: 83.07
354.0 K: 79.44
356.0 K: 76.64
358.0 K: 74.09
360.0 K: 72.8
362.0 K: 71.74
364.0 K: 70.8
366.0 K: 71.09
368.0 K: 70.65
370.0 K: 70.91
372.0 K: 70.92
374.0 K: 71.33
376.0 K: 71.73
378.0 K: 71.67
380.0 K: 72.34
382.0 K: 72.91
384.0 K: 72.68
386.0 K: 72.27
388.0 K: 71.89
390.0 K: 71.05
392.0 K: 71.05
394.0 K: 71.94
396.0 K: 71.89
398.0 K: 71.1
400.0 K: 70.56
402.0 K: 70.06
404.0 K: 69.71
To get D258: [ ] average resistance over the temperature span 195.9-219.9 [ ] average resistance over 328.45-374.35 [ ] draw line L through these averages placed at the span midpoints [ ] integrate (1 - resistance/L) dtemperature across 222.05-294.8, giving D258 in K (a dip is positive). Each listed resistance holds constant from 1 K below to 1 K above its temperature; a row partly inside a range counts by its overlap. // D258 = 9.9 K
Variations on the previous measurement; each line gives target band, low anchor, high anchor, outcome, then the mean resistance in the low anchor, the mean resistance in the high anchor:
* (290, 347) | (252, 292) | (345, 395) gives -2.3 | 66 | 74.5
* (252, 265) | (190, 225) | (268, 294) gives 2.2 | 70.2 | 69.8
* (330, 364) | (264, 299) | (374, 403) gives -3.4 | 69.8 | 71.6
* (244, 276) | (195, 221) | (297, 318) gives 4.7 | 69.8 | 71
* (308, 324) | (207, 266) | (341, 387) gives -0.2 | 60.3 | 75.6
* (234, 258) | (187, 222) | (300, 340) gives 7.1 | 70.5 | 72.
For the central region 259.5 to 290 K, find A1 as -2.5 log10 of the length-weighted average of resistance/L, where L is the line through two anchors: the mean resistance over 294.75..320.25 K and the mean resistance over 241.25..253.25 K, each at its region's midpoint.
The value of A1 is -0.177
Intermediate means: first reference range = 47.9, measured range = 68.7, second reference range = 71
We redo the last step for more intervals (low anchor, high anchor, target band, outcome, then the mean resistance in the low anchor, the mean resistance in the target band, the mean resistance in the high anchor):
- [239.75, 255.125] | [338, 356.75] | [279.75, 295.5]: -0.141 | 47.8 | 69.9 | 81.7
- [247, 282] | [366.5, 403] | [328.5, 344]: -0.113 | 63.1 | 75.6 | 71.5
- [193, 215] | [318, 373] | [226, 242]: 0.213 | 70.3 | 58.6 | 75.4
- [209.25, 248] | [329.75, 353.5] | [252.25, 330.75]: 0.042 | 61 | 68.6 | 79.5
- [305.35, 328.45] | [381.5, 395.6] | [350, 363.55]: -0.077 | 71.1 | 76.8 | 71.9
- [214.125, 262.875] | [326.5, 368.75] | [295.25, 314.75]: -0.023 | 58.6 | 71.1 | 76.7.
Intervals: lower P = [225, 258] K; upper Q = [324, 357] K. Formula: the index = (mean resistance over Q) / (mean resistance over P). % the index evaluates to 1.42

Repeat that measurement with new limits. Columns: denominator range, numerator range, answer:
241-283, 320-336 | 1.20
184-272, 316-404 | 1.16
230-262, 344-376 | 1.43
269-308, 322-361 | 1.10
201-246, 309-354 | 1.20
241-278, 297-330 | 1.21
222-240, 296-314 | 1.12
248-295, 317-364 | 1.17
